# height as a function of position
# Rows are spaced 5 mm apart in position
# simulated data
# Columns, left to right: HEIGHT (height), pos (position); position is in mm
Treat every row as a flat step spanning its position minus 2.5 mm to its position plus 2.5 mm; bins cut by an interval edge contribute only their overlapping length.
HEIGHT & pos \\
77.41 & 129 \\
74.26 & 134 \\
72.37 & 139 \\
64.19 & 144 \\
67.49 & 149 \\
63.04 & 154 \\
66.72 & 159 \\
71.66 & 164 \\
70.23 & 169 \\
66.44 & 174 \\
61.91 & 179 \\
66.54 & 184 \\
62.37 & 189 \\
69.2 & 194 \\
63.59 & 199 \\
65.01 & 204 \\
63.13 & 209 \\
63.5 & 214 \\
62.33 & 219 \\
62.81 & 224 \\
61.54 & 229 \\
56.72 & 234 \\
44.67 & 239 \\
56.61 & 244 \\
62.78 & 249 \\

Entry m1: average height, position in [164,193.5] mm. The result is 66.3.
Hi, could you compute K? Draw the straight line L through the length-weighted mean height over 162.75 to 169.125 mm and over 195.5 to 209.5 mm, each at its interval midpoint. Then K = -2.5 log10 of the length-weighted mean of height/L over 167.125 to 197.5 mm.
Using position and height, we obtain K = 0.03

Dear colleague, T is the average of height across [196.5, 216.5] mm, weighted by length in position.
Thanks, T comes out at 63.8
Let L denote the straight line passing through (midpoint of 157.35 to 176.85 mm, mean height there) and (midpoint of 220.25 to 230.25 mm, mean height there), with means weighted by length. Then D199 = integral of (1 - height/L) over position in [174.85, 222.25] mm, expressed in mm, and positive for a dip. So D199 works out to 0.7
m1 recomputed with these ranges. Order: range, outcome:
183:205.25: 65.3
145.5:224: 65.4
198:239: 61.2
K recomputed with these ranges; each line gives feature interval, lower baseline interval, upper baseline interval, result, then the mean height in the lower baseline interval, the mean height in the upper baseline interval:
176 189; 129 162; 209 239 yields 0.01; 68.8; 60.1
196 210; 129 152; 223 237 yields -0.02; 70.3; 59.5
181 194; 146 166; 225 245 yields -0.05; 67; 55.4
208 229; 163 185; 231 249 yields -0.08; 67.1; 54.3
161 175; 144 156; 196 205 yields -0.08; 65.1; 64.5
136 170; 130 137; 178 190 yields 0.04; 74.8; 64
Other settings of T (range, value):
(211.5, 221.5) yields 62.9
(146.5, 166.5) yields 67.2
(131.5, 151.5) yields 69.6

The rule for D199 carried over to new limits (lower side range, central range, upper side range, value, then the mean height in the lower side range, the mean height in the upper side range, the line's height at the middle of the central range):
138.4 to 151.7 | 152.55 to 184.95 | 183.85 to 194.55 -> -0.2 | 67.3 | 65.3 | 66.3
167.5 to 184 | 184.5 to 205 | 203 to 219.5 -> -0.2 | 66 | 63.5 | 64.7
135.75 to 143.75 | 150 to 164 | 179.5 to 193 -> 0.4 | 70.2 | 64.6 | 68.2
